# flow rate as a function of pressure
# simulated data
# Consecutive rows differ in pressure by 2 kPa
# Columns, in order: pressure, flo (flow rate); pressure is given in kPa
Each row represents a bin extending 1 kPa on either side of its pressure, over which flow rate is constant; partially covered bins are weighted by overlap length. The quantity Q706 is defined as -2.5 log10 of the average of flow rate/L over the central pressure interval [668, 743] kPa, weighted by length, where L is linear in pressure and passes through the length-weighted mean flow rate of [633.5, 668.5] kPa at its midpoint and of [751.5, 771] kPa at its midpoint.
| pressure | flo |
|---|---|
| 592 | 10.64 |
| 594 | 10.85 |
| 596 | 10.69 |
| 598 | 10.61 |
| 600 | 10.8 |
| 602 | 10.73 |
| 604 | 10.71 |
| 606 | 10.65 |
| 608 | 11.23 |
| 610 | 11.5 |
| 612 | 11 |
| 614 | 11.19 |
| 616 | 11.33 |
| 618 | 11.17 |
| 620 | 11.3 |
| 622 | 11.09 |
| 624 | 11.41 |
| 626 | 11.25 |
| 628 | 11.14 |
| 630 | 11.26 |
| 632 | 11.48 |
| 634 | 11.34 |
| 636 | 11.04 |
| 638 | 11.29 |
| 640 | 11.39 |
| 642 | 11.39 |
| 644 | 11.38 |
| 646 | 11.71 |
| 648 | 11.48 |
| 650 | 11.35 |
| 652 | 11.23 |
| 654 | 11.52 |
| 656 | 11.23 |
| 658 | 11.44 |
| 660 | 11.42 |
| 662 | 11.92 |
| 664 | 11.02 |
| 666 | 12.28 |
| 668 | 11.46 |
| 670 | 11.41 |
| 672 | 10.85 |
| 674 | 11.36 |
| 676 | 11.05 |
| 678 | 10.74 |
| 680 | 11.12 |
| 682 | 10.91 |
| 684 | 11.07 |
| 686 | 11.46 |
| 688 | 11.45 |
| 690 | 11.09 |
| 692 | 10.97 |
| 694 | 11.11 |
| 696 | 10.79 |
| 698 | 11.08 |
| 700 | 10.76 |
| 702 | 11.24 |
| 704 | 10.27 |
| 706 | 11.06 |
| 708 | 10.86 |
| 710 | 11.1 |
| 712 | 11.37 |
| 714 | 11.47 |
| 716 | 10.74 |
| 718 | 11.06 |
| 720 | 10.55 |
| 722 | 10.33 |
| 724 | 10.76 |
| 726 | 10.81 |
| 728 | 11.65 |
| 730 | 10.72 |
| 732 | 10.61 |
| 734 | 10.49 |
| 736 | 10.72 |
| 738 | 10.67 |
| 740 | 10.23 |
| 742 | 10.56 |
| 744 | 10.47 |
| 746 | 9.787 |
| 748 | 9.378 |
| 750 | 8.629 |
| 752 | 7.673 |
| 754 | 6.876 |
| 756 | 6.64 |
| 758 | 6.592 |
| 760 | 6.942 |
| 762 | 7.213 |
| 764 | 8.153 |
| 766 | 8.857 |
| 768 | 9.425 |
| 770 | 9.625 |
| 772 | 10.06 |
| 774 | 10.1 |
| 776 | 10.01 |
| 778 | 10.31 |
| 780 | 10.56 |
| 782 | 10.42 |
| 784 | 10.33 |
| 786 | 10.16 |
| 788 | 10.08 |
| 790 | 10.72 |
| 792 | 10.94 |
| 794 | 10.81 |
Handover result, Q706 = -0.14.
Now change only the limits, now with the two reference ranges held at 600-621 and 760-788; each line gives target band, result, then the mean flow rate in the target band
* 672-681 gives -0.06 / 11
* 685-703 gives -0.08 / 11.1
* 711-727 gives -0.09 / 10.9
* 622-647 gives -0.05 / 11.3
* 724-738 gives -0.09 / 10.8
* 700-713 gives -0.08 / 11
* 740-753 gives 0.04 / 9.48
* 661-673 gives -0.09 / 11.5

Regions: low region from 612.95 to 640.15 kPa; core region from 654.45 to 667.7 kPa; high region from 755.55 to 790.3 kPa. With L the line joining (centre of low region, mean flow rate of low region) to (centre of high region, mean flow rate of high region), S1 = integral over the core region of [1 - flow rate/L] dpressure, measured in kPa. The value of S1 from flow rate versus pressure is -0.9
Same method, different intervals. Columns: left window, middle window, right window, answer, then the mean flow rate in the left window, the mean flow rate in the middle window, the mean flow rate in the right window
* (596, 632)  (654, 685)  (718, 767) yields -2.8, 11.1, 11.3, 9.42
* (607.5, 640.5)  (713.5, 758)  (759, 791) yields 0.3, 11.3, 9.94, 9.56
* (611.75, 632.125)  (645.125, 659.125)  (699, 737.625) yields -0.4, 11.2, 11.4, 10.9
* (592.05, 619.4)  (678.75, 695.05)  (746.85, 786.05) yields -2.0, 11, 11.1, 8.87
